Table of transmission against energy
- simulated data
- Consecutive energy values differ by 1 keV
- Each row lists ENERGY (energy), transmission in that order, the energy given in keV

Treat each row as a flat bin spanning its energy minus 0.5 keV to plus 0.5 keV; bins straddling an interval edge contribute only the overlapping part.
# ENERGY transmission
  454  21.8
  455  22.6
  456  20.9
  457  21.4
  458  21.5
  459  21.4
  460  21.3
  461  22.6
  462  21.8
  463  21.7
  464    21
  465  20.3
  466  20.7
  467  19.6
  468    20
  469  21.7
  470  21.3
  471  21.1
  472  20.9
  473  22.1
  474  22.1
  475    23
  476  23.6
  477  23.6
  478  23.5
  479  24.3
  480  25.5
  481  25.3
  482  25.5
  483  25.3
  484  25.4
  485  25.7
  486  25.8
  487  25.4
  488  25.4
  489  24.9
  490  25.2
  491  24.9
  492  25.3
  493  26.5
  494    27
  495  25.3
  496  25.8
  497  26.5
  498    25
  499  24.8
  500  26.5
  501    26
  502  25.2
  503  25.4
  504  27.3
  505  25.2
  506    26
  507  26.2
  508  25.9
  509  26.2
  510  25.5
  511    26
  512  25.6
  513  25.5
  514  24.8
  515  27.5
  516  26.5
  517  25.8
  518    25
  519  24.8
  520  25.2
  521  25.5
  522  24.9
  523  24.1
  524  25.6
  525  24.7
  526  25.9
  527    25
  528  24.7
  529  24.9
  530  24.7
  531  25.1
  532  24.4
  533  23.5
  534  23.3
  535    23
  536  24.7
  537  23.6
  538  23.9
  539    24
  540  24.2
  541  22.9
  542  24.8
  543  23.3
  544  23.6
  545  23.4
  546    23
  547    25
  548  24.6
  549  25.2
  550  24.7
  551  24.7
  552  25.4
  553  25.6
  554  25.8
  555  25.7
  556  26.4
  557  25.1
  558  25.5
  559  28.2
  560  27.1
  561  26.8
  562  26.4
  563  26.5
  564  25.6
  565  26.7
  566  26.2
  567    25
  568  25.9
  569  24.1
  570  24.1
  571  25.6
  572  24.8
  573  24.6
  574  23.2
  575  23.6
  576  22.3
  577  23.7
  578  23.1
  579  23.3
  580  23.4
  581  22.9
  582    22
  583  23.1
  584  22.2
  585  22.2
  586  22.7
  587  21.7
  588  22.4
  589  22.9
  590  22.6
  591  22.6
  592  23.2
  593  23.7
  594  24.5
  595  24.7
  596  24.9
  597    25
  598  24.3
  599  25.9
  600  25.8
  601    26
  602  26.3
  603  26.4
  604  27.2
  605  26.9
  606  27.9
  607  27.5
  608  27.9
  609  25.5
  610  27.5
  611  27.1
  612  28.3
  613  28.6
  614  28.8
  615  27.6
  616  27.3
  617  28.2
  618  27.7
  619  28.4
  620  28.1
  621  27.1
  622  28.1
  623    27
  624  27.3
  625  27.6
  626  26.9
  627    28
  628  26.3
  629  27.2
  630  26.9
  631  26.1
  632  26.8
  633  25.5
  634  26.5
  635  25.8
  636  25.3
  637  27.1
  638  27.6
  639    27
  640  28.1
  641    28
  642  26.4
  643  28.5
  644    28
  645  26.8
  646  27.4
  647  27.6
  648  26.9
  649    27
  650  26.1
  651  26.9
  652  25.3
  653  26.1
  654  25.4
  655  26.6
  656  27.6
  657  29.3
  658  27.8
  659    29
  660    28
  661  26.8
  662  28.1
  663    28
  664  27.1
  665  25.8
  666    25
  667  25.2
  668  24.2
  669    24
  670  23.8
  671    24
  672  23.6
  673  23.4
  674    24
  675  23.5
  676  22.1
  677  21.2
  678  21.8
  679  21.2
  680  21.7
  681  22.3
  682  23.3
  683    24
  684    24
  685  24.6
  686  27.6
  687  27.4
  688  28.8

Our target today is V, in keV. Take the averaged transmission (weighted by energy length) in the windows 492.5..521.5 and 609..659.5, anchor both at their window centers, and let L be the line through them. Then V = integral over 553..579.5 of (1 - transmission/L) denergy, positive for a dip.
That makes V 1.3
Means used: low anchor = 25.8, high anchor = 27.2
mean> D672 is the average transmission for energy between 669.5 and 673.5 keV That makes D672 23.7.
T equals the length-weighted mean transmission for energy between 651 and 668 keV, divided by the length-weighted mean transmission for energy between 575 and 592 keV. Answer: 1.18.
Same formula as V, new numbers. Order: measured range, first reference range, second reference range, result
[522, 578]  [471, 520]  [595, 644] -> 2.5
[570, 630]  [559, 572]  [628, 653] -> 2.0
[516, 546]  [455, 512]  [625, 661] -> 0.5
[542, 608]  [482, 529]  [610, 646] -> 4.6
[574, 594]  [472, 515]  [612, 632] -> 3.0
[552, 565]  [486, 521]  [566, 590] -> -1.2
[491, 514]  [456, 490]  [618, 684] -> -2.4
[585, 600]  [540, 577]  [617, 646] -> 1.4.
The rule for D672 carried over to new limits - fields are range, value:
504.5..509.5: 25.9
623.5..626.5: 27.3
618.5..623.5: 27.7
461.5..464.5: 21.5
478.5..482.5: 25.1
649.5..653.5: 26.1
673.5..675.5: 23.8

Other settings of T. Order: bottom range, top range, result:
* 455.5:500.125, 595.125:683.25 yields 1.12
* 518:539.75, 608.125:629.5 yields 1.12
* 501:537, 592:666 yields 1.07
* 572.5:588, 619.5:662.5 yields 1.18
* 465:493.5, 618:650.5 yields 1.15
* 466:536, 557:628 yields 1.03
